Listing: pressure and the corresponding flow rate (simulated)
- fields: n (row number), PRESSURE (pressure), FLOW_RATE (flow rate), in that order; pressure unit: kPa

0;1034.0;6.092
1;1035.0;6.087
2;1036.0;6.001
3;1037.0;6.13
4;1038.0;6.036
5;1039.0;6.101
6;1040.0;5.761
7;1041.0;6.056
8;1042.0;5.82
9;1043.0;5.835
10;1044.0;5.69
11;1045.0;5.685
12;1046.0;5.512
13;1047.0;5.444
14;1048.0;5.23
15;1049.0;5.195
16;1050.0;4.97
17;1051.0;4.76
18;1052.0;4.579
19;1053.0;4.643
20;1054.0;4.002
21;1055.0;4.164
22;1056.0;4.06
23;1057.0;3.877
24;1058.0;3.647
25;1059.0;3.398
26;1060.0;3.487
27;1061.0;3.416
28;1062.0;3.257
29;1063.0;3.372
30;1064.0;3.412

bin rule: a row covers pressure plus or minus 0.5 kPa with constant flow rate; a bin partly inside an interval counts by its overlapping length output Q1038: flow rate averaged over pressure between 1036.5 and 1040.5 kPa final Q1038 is 6.01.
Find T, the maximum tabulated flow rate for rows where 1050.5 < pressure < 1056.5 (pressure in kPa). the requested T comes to 4.76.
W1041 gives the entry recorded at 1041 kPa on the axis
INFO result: 6.056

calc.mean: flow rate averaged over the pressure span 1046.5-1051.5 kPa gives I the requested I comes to 5.12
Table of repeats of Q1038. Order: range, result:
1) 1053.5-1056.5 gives 4.08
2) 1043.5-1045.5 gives 5.69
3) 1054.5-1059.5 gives 3.83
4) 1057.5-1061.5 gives 3.49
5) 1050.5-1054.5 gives 4.5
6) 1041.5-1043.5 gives 5.83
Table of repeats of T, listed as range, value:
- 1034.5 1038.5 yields 6.13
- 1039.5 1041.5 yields 6.056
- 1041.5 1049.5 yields 5.835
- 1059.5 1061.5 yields 3.487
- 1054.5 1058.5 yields 4.164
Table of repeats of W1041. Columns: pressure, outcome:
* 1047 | 5.444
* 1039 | 6.101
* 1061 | 3.416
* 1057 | 3.877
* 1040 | 5.761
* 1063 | 3.372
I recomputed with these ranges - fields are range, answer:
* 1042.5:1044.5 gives 5.76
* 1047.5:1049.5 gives 5.21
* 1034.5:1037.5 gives 6.07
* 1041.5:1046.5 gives 5.71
